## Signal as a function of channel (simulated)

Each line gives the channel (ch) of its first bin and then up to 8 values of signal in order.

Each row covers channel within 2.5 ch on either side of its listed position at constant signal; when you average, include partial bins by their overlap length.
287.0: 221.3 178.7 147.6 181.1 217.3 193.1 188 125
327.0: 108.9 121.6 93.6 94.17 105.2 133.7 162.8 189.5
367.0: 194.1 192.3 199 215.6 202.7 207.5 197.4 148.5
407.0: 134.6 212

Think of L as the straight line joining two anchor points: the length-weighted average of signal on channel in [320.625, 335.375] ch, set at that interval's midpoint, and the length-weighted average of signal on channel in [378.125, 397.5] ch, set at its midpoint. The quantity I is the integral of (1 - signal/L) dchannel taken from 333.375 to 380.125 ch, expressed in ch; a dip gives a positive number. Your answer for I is 3.1 ch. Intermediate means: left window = 117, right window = 206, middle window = 152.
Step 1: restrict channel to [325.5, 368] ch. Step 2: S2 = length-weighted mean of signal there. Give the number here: 132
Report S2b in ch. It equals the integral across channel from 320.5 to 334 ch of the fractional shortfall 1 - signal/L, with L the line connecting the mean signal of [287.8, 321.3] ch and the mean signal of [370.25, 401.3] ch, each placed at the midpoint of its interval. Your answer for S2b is 5.02 ch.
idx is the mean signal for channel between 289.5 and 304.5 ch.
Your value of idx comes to 169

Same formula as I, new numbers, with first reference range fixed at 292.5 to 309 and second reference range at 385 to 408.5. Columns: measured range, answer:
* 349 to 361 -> 1.9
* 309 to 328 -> 2.3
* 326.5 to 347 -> 8.6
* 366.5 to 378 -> -1.0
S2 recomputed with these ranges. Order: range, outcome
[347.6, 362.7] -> 152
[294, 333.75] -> 161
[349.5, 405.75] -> 185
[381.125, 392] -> 208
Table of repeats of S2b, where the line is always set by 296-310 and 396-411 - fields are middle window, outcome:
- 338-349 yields 4.8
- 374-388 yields -3.2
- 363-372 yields -1.2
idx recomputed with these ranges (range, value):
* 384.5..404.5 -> 189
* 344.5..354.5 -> 119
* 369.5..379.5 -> 196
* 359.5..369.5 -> 192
